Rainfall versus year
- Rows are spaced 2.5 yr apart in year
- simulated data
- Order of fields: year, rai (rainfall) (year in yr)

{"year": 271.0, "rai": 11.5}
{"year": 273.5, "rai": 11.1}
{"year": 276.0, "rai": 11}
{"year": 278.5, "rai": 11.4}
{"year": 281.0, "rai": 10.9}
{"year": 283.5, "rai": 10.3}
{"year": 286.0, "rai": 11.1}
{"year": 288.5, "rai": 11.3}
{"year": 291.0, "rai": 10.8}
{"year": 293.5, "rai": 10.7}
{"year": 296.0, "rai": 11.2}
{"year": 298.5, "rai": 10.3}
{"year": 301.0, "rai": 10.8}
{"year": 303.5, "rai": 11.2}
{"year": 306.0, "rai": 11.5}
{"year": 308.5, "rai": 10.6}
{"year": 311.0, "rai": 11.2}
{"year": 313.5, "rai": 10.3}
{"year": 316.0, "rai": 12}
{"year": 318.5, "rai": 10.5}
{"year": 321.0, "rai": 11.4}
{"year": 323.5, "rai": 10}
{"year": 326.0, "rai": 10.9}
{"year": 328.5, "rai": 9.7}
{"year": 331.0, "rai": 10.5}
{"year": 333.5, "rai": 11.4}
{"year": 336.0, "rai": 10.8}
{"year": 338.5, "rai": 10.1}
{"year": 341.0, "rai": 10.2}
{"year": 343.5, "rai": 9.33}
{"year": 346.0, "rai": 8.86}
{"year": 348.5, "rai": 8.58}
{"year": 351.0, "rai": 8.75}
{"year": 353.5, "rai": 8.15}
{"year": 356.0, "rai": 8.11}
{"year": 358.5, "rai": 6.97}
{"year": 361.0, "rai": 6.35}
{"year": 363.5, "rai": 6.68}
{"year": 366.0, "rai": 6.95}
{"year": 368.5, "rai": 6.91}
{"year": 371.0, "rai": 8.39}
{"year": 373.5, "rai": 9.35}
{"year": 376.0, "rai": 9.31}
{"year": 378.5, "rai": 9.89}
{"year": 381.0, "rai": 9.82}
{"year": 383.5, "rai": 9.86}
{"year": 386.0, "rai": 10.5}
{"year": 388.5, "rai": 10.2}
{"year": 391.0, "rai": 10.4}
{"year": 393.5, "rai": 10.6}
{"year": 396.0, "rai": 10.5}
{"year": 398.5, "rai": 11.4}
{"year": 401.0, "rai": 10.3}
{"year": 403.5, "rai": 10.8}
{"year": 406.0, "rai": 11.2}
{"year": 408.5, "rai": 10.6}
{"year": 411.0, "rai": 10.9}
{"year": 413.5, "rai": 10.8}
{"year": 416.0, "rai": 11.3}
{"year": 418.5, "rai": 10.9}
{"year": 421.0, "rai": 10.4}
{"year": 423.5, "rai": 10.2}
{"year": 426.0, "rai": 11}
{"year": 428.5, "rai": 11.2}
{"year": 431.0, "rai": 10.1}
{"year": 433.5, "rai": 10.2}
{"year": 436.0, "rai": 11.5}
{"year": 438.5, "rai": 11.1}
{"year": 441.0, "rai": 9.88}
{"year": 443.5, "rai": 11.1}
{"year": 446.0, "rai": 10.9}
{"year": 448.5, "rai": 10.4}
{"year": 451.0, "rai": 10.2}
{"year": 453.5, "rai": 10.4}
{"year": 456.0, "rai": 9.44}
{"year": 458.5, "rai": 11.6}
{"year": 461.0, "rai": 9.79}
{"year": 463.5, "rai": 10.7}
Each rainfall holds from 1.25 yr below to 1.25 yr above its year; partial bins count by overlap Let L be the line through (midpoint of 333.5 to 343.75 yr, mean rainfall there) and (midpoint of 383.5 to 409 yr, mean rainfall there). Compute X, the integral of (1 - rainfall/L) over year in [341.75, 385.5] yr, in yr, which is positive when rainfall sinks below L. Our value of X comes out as 8.5 yr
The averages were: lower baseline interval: 10.3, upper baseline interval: 10.6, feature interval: 8.43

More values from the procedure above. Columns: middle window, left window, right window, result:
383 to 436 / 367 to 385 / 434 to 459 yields -4.74 yr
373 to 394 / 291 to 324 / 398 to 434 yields 1.57 yr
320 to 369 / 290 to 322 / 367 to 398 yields 6.11 yr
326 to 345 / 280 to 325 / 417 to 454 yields 0.91 yr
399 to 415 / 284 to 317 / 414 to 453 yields -0.09 yr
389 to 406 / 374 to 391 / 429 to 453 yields -0.96 yr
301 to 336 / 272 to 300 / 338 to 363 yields -4.34 yr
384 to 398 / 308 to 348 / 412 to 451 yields 0.20 yr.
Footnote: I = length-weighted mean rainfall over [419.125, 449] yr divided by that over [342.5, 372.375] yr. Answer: 1.4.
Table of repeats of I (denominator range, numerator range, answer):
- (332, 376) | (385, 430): 1.25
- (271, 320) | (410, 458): 0.97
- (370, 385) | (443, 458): 1.10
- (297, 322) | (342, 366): 0.72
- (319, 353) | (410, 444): 1.07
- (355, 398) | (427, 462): 1.18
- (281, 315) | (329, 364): 0.83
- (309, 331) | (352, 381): 0.75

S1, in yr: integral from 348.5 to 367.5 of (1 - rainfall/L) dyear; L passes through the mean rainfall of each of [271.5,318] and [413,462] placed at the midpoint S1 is 5.85 yr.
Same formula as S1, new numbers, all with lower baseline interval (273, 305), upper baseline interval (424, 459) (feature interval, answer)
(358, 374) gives 5.2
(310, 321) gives -0.2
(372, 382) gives 1.1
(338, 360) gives 4.3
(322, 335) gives 0.4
